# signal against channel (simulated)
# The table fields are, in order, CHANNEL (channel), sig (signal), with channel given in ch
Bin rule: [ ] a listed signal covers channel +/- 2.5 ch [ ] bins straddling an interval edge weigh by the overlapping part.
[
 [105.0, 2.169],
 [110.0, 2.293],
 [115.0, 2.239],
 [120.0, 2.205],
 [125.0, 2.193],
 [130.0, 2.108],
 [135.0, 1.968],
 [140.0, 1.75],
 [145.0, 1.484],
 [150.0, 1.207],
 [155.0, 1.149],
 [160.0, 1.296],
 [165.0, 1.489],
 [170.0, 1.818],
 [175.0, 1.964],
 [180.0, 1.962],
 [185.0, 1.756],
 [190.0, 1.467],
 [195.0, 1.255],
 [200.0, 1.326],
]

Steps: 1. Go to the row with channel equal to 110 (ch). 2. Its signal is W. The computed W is 2.293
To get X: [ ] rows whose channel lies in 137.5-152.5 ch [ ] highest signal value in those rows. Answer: 1.75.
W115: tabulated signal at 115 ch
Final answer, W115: 2.239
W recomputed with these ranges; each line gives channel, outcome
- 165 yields 1.489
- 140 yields 1.75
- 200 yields 1.326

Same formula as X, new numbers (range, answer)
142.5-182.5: 1.964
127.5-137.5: 2.108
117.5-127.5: 2.205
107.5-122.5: 2.293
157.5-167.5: 1.489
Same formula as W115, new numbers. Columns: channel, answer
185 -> 1.756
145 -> 1.484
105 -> 2.169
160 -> 1.296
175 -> 1.964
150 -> 1.207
